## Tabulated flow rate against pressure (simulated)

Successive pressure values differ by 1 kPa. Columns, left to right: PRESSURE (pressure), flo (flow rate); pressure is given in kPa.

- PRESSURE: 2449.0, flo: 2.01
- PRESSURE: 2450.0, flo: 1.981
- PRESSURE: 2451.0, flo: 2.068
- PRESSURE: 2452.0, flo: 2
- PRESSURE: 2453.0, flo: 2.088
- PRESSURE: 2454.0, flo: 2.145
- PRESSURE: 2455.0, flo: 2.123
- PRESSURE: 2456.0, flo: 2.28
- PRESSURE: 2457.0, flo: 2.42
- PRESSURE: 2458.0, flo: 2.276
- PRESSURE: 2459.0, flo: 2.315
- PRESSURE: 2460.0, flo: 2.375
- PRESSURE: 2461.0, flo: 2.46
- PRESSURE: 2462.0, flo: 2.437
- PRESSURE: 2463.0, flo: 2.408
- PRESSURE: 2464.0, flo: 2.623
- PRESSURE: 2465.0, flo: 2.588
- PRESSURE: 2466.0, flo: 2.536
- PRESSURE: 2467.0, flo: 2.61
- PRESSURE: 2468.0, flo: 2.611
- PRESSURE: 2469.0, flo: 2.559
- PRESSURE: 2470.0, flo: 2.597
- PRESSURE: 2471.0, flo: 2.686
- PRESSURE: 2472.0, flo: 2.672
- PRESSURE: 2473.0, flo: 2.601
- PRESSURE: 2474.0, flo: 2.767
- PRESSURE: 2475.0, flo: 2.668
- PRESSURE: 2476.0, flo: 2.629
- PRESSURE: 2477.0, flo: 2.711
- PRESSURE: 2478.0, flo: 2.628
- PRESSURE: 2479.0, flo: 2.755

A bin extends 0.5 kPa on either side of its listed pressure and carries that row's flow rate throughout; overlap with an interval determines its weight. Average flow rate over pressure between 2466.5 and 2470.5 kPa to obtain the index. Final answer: 2.59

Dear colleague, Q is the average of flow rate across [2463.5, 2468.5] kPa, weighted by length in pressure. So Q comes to 2.59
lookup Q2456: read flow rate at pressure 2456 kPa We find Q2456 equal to 2.28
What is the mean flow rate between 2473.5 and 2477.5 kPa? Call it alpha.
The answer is 2.69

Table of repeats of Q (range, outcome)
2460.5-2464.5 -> 2.48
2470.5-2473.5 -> 2.65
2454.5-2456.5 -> 2.2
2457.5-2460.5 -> 2.32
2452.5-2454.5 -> 2.12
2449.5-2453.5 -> 2.03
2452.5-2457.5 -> 2.21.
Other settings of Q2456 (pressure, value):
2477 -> 2.711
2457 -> 2.42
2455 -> 2.123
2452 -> 2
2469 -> 2.559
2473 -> 2.601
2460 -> 2.375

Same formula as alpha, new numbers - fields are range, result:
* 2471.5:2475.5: 2.68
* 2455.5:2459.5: 2.32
